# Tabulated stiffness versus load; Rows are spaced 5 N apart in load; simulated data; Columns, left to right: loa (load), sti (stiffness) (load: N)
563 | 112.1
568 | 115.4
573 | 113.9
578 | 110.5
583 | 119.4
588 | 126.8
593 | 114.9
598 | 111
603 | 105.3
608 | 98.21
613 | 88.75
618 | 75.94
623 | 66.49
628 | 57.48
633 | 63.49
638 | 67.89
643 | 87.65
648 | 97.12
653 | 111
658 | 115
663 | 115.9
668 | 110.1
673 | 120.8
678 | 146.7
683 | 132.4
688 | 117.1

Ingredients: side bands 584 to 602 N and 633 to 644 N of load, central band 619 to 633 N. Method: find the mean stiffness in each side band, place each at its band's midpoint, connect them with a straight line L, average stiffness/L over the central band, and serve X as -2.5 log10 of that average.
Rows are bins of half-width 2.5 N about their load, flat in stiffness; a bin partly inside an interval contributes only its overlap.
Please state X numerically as 0.31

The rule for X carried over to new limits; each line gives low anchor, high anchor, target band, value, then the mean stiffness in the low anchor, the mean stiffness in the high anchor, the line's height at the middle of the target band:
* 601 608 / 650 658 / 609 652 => 0.35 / 103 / 111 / 107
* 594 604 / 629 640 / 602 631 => 0.10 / 110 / 64.5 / 87.3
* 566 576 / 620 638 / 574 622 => -0.15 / 114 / 63.6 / 90.8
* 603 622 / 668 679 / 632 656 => 0.24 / 88.3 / 127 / 108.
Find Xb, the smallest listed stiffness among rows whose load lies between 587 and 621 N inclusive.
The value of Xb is 75.94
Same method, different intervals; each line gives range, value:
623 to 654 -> 57.48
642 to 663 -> 87.65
